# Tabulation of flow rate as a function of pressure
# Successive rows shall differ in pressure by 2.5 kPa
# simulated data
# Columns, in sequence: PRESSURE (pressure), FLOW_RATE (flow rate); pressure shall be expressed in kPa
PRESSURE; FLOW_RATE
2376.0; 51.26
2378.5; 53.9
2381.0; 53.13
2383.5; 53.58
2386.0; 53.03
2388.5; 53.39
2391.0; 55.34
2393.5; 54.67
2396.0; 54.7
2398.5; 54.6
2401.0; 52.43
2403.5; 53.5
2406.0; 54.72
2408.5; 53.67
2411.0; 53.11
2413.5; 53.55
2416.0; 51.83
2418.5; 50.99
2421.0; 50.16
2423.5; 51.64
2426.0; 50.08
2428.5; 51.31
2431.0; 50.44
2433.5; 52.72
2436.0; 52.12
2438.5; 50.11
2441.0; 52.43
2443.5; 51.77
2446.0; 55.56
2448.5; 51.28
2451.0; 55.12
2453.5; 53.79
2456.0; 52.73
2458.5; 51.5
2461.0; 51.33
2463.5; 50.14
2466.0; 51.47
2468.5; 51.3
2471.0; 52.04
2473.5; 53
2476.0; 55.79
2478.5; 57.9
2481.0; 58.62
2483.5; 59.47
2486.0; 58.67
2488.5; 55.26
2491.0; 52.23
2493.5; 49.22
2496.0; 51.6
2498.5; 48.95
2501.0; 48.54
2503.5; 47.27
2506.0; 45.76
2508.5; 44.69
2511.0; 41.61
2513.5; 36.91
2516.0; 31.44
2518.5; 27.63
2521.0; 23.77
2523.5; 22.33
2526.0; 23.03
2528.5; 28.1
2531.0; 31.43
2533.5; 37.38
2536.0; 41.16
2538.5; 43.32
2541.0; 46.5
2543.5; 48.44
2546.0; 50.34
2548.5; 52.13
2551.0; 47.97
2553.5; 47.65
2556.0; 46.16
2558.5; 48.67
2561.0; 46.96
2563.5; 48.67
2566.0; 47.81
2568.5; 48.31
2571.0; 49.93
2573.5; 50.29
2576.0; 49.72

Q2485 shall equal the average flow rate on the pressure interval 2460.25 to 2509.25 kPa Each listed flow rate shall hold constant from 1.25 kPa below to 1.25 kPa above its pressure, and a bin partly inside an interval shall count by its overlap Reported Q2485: 52.2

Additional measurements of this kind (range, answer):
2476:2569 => 44.6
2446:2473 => 52.3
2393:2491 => 53.2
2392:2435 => 52.6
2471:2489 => 56.7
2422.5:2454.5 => 52.2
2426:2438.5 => 51.3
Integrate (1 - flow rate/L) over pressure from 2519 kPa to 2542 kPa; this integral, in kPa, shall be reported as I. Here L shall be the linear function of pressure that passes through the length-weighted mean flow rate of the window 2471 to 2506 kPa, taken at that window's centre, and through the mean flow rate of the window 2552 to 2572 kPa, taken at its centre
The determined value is 8.00 kPa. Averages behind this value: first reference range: 53.2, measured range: 32.7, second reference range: 48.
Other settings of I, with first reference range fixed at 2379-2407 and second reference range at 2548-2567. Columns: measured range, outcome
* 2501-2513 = 1.24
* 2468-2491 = -2.21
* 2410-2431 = 0.57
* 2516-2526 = 4.89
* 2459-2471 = 0.04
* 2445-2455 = -0.38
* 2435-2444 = 0.12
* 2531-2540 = 1.72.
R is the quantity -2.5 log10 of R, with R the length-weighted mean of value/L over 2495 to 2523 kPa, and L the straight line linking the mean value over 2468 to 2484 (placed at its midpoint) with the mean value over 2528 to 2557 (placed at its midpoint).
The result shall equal 0.24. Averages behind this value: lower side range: 55.5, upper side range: 43.8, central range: 40.2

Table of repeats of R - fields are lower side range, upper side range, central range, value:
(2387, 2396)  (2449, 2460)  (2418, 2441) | 0.05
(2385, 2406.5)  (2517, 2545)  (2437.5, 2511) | -0.23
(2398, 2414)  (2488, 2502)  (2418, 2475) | 0.01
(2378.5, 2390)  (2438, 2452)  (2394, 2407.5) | -0.02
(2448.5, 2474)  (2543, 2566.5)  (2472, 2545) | 0.15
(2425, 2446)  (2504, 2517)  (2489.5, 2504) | -0.17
